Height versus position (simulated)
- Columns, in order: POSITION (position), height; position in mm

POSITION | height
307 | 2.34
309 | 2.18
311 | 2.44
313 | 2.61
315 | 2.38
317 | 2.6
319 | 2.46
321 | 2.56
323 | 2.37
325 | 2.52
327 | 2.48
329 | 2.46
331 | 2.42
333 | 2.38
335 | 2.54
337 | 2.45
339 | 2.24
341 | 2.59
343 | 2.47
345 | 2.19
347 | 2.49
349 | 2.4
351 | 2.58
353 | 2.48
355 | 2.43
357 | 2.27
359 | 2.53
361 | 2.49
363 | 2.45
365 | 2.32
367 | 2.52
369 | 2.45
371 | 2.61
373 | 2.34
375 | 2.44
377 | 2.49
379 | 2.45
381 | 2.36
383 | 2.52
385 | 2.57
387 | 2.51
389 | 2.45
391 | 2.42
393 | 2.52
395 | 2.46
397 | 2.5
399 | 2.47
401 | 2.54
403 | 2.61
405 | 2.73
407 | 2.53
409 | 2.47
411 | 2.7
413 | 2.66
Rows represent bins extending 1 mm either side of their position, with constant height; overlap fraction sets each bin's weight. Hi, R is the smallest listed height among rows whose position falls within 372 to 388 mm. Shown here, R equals 2.34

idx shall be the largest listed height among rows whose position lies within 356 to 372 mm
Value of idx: 2.61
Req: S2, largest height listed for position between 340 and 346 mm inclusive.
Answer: 2.59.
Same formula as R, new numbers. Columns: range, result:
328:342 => 2.24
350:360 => 2.27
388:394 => 2.42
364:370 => 2.32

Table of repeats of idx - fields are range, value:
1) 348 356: 2.58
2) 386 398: 2.52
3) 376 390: 2.57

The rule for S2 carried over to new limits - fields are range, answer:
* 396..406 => 2.73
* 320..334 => 2.56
